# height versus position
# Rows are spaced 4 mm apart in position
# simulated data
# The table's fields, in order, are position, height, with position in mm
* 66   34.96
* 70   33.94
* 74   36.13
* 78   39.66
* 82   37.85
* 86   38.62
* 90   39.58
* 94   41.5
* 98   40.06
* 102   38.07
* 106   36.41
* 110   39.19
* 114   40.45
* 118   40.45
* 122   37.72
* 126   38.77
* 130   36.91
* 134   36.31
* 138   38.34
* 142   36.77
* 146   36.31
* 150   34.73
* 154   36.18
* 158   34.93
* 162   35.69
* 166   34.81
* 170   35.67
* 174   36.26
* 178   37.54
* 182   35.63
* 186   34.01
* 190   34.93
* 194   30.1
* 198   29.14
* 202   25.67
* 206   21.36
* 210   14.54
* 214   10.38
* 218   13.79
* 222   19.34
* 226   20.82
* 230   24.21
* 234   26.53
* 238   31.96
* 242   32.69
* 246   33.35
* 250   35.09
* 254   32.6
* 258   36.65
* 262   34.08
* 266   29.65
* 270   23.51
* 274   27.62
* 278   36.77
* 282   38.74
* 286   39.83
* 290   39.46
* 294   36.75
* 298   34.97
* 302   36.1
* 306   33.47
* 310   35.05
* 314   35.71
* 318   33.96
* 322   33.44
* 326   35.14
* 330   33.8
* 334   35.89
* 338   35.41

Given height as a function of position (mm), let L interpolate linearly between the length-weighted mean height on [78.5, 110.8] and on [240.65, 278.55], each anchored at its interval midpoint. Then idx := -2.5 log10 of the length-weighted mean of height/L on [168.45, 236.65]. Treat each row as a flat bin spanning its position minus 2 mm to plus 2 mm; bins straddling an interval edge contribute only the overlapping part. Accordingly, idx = 0.291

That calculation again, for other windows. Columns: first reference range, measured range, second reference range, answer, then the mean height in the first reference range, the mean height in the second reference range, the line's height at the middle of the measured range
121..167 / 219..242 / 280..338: 0.41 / 36.5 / 35.9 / 36.1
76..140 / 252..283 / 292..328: 0.11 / 38.7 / 35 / 35.8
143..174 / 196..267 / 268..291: 0.30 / 35.6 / 34.1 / 34.7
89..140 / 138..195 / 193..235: -0.21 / 38.7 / 21.1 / 29.5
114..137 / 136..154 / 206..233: -0.08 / 38.3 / 17.8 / 34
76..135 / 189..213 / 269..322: 0.43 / 38.8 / 34.9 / 36.9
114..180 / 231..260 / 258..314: 0.09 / 36.8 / 34.4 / 35.1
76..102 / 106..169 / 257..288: 0.02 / 39.4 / 33.2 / 37.8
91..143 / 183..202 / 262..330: 0.17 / 38.6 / 34.4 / 36.8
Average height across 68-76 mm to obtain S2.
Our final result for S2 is 35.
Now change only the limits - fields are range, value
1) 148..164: 35.4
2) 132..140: 37.3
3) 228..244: 28.8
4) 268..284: 31.7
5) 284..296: 38.7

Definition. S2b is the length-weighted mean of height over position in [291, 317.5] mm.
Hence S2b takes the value 35.4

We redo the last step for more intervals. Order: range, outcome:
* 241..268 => 33.5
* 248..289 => 33.6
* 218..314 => 31.8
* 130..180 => 36.2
